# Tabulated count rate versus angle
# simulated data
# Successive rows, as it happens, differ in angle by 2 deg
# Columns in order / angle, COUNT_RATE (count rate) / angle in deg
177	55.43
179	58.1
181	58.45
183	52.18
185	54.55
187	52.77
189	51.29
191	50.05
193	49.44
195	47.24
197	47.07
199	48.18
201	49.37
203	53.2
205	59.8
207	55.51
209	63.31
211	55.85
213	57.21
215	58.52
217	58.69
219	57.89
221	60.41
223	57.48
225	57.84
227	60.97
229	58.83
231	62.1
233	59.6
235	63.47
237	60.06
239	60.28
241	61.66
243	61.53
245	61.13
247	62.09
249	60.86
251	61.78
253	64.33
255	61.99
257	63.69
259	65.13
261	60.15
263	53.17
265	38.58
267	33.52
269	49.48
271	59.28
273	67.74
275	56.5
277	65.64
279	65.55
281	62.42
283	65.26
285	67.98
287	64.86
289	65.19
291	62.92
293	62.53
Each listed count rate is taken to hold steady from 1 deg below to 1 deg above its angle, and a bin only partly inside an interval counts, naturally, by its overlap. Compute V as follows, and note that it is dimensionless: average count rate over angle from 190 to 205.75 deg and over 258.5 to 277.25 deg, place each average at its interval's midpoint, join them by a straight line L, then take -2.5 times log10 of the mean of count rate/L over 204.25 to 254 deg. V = -0.154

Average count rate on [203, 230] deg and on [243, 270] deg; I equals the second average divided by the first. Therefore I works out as 0.97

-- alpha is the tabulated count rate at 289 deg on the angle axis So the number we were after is 65.19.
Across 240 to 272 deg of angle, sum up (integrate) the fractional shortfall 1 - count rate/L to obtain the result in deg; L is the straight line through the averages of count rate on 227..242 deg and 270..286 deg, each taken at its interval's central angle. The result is 2.5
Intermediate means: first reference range 60.9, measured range 57.4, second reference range 63.8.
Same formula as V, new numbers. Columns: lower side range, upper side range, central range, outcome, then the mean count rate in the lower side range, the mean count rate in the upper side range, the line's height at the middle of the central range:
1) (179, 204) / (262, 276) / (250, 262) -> -0.22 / 51.4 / 51.2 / 51.2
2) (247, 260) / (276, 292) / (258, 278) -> 0.16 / 62.9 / 65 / 63.9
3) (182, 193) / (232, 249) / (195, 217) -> 0.01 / 51.9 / 61.2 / 55.2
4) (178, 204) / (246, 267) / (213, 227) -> -0.08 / 51.7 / 58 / 54.5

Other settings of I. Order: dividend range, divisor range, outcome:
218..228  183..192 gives 1.13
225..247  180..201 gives 1.19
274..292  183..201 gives 1.28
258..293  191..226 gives 1.08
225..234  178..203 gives 1.16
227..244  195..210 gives 1.14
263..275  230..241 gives 0.83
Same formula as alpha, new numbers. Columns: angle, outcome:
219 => 57.89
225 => 57.84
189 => 51.29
